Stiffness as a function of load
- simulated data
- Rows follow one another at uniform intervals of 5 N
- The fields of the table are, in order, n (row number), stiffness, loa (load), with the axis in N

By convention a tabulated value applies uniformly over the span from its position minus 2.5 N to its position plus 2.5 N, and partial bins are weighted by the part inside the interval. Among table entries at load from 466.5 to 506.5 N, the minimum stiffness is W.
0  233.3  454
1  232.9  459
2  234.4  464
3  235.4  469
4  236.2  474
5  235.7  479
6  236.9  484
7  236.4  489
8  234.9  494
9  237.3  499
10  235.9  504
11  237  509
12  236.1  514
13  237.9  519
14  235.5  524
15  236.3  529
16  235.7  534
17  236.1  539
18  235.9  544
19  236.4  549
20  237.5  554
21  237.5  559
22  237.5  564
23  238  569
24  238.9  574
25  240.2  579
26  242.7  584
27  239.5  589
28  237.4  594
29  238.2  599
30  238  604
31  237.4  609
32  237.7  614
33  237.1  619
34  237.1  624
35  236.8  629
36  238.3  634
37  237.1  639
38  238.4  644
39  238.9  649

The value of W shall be 234.9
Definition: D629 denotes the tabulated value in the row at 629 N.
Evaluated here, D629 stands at 236.8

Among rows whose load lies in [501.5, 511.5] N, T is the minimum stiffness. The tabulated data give 235.9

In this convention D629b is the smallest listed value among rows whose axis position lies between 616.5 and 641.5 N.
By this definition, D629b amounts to 236.8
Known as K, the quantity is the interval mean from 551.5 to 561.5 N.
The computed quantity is 238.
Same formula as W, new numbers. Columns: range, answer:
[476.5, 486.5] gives 235.7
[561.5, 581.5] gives 237.5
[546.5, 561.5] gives 236.4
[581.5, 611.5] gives 237.4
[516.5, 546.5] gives 235.5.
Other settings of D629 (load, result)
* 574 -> 238.9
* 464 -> 234.4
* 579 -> 240.2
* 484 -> 236.9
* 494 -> 234.9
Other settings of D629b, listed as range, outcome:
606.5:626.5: 237.1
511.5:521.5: 236.1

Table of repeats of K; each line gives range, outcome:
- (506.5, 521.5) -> 237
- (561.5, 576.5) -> 238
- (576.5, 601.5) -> 240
